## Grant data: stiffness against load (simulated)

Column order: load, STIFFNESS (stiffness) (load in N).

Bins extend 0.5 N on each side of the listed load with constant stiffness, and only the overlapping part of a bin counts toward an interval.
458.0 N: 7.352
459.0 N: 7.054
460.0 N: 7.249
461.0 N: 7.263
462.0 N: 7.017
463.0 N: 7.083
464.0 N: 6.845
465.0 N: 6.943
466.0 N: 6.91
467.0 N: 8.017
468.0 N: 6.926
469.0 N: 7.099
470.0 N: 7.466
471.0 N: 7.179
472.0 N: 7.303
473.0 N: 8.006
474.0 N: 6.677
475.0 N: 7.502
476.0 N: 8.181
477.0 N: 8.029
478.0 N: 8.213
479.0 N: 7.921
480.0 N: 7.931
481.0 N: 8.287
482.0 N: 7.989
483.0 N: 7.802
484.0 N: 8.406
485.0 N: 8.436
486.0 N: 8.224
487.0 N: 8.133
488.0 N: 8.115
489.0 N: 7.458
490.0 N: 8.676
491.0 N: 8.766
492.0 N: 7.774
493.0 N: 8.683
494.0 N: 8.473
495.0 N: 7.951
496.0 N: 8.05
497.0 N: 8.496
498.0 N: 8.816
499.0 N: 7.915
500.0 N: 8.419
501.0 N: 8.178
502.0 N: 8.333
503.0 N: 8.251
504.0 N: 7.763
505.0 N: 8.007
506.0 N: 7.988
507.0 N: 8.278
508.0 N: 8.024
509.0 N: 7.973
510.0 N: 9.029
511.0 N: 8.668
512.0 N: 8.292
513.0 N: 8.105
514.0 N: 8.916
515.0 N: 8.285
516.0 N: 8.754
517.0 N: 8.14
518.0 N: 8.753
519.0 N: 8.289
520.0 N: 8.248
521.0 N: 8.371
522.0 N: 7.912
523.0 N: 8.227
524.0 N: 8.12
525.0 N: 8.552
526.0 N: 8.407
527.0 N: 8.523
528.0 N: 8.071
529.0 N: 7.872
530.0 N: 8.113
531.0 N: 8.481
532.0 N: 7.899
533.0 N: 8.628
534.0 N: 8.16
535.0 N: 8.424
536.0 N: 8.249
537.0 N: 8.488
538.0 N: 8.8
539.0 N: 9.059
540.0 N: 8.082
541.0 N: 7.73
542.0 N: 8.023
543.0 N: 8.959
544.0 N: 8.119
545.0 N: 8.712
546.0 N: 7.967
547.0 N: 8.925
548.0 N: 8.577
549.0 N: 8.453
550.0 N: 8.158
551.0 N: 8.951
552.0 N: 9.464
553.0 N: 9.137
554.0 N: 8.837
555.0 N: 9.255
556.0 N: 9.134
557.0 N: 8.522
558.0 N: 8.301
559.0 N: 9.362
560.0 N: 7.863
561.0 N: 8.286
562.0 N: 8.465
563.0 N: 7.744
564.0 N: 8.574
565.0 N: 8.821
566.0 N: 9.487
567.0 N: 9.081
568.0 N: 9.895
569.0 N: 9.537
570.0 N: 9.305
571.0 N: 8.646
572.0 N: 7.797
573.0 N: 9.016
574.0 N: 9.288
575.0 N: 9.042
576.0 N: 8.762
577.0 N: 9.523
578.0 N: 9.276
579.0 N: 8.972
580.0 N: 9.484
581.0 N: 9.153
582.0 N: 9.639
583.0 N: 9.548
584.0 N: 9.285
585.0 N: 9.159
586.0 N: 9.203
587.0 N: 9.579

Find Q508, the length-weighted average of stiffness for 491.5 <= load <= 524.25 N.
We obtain 8.29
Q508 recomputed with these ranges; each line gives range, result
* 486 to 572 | 8.45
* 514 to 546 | 8.34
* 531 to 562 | 8.55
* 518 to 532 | 8.25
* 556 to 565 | 8.45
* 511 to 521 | 8.43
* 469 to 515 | 8.1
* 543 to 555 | 8.7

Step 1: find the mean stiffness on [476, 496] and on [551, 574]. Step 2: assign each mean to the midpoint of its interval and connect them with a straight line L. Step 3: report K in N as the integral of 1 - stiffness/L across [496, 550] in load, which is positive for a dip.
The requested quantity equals 1.06 N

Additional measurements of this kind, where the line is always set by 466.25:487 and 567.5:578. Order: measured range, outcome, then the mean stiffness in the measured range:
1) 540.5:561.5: 0.45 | 8.61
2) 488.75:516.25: -0.58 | 8.3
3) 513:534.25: 0.25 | 8.32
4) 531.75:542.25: 0.32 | 8.34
